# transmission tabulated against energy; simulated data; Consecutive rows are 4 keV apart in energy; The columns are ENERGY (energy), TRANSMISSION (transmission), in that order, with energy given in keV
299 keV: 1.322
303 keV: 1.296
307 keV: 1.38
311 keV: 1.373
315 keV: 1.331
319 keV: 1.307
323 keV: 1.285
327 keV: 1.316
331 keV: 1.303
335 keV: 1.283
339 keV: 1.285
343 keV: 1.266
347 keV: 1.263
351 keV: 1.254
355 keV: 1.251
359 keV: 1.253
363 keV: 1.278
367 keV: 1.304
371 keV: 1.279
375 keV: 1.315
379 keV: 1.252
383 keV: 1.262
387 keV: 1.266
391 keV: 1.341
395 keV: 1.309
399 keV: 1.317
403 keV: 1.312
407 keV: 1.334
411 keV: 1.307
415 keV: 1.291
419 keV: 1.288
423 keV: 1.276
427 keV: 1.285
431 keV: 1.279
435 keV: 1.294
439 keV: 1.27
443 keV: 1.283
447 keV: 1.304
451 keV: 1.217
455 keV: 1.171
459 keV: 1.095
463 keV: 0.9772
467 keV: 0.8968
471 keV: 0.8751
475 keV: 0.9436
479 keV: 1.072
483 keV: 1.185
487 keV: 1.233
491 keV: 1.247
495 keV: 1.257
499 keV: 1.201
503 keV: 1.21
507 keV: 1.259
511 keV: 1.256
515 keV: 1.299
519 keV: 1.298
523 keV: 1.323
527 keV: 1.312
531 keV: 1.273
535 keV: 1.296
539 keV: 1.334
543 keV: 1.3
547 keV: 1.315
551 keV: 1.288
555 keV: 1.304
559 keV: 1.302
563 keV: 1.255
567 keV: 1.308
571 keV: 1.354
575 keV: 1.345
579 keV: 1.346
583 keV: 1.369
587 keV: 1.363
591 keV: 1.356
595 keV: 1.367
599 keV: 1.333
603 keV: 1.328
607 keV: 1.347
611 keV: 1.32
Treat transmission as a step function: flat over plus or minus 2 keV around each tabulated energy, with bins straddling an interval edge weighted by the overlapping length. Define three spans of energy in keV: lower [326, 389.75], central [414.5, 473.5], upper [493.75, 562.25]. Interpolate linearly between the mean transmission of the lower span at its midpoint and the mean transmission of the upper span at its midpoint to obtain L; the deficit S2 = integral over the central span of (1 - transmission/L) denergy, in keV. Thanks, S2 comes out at 4.5 keV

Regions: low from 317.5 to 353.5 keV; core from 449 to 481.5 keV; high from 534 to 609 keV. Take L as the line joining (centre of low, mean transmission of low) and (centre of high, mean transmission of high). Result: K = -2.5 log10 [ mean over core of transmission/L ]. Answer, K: 0.26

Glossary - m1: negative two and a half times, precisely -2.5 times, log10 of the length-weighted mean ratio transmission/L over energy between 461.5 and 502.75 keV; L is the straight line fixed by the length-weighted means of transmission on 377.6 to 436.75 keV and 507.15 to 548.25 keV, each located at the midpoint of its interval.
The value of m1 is 0.18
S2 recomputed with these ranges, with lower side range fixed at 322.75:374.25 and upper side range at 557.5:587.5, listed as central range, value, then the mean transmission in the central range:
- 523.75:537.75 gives 0.2 keV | 1.3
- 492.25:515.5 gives 1.2 keV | 1.24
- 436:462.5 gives 1.8 keV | 1.21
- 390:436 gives -0.3 keV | 1.3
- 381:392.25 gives 0.0 keV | 1.29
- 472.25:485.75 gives 2.5 keV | 1.07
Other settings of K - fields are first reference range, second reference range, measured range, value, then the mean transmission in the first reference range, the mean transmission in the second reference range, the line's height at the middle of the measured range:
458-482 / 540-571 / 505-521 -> -0.123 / 0.98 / 1.3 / 1.14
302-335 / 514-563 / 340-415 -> 0.025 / 1.32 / 1.3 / 1.32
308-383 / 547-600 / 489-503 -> 0.072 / 1.29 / 1.33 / 1.32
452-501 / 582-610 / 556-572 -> -0.016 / 1.1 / 1.35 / 1.28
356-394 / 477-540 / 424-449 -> -0.014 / 1.28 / 1.25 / 1.27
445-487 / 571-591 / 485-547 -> -0.065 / 1.08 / 1.36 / 1.2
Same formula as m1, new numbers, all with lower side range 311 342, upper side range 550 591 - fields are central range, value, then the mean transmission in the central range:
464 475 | 0.41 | 0.905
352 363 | 0.04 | 1.26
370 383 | 0.03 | 1.28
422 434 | 0.03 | 1.28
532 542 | 0.01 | 1.31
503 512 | 0.06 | 1.25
